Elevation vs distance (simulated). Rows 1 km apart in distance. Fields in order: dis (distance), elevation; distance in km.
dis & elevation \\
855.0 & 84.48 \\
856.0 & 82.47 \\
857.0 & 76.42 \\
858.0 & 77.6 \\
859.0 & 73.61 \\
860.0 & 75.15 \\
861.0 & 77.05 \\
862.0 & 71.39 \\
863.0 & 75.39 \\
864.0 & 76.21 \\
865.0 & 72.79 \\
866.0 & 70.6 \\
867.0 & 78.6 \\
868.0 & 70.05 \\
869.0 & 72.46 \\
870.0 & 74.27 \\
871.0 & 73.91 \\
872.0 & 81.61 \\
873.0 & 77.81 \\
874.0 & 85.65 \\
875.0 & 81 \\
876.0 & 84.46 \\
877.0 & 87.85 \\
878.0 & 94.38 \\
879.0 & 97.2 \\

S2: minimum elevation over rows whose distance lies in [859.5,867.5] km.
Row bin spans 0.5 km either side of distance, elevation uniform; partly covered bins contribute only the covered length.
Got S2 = 70.6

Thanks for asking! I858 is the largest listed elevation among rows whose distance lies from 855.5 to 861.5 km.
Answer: 82.47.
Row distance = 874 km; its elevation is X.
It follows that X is 85.65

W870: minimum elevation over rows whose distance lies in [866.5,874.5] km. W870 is 70.05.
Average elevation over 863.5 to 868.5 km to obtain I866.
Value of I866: 73.6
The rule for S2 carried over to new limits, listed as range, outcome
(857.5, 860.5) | 73.61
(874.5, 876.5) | 81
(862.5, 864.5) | 75.39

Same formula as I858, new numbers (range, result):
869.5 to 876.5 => 85.65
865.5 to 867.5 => 78.6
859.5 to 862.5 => 77.05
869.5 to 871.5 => 74.27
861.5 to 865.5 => 76.21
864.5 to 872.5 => 81.61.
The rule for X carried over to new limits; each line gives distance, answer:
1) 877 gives 87.85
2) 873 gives 77.81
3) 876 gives 84.46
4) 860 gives 75.15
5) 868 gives 70.05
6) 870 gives 74.27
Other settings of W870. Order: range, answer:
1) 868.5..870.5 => 72.46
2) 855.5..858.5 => 76.42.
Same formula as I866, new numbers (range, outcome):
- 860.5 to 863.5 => 74.6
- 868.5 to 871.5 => 73.5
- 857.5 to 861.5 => 75.9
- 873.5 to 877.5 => 84.7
